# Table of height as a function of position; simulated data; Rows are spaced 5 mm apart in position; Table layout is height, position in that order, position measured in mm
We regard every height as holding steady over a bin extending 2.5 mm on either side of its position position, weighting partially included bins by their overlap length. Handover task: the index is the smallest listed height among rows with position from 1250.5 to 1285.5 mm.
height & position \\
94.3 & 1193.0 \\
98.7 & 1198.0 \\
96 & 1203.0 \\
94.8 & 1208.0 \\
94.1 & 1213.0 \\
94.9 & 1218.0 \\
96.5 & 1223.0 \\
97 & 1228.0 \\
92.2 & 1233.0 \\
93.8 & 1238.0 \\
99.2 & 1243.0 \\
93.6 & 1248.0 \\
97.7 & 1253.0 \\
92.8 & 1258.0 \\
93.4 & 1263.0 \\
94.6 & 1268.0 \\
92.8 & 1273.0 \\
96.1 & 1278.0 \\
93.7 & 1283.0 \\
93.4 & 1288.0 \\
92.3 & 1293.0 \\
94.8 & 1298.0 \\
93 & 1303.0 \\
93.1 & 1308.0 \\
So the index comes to 92.8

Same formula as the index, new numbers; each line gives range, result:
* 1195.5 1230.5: 94.1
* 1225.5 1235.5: 92.2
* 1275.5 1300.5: 92.3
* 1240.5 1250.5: 93.6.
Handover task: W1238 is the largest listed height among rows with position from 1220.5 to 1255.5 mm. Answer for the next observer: 99.2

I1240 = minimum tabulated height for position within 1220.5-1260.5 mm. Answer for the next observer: 92.2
